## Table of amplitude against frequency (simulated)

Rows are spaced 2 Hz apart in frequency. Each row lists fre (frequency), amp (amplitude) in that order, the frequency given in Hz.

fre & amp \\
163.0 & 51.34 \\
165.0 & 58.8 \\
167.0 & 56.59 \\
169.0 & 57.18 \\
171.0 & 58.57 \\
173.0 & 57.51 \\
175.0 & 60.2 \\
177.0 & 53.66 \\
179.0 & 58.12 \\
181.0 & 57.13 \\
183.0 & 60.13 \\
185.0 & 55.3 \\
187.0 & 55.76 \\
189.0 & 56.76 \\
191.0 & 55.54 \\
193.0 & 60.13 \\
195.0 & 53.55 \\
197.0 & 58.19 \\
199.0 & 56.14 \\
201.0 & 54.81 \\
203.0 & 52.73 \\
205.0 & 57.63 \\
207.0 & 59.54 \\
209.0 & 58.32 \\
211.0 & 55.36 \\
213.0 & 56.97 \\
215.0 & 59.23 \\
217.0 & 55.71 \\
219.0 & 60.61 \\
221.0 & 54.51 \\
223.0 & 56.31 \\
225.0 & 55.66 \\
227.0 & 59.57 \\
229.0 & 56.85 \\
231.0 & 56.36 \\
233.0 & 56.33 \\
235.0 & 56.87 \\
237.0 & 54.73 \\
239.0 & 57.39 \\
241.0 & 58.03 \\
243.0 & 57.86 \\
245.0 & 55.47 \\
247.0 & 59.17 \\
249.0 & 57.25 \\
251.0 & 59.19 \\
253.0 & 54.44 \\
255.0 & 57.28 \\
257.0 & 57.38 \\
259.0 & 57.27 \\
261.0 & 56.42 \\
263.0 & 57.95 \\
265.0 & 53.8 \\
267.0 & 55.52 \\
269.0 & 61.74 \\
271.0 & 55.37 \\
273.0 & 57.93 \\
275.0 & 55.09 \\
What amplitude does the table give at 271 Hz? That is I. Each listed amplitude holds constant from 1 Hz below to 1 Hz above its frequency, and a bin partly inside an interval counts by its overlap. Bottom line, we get 55.37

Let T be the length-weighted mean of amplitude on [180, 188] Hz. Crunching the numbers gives 57.1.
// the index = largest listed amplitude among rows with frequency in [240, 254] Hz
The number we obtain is 59.19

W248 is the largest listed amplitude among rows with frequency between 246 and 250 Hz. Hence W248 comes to 59.17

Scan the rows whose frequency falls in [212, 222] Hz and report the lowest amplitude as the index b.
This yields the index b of 54.51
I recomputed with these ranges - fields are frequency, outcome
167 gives 56.59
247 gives 59.17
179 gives 58.12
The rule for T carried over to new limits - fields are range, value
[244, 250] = 57.3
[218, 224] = 57.1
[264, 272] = 56.6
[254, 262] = 57.1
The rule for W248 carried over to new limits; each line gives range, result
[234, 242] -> 58.03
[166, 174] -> 58.57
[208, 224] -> 60.61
